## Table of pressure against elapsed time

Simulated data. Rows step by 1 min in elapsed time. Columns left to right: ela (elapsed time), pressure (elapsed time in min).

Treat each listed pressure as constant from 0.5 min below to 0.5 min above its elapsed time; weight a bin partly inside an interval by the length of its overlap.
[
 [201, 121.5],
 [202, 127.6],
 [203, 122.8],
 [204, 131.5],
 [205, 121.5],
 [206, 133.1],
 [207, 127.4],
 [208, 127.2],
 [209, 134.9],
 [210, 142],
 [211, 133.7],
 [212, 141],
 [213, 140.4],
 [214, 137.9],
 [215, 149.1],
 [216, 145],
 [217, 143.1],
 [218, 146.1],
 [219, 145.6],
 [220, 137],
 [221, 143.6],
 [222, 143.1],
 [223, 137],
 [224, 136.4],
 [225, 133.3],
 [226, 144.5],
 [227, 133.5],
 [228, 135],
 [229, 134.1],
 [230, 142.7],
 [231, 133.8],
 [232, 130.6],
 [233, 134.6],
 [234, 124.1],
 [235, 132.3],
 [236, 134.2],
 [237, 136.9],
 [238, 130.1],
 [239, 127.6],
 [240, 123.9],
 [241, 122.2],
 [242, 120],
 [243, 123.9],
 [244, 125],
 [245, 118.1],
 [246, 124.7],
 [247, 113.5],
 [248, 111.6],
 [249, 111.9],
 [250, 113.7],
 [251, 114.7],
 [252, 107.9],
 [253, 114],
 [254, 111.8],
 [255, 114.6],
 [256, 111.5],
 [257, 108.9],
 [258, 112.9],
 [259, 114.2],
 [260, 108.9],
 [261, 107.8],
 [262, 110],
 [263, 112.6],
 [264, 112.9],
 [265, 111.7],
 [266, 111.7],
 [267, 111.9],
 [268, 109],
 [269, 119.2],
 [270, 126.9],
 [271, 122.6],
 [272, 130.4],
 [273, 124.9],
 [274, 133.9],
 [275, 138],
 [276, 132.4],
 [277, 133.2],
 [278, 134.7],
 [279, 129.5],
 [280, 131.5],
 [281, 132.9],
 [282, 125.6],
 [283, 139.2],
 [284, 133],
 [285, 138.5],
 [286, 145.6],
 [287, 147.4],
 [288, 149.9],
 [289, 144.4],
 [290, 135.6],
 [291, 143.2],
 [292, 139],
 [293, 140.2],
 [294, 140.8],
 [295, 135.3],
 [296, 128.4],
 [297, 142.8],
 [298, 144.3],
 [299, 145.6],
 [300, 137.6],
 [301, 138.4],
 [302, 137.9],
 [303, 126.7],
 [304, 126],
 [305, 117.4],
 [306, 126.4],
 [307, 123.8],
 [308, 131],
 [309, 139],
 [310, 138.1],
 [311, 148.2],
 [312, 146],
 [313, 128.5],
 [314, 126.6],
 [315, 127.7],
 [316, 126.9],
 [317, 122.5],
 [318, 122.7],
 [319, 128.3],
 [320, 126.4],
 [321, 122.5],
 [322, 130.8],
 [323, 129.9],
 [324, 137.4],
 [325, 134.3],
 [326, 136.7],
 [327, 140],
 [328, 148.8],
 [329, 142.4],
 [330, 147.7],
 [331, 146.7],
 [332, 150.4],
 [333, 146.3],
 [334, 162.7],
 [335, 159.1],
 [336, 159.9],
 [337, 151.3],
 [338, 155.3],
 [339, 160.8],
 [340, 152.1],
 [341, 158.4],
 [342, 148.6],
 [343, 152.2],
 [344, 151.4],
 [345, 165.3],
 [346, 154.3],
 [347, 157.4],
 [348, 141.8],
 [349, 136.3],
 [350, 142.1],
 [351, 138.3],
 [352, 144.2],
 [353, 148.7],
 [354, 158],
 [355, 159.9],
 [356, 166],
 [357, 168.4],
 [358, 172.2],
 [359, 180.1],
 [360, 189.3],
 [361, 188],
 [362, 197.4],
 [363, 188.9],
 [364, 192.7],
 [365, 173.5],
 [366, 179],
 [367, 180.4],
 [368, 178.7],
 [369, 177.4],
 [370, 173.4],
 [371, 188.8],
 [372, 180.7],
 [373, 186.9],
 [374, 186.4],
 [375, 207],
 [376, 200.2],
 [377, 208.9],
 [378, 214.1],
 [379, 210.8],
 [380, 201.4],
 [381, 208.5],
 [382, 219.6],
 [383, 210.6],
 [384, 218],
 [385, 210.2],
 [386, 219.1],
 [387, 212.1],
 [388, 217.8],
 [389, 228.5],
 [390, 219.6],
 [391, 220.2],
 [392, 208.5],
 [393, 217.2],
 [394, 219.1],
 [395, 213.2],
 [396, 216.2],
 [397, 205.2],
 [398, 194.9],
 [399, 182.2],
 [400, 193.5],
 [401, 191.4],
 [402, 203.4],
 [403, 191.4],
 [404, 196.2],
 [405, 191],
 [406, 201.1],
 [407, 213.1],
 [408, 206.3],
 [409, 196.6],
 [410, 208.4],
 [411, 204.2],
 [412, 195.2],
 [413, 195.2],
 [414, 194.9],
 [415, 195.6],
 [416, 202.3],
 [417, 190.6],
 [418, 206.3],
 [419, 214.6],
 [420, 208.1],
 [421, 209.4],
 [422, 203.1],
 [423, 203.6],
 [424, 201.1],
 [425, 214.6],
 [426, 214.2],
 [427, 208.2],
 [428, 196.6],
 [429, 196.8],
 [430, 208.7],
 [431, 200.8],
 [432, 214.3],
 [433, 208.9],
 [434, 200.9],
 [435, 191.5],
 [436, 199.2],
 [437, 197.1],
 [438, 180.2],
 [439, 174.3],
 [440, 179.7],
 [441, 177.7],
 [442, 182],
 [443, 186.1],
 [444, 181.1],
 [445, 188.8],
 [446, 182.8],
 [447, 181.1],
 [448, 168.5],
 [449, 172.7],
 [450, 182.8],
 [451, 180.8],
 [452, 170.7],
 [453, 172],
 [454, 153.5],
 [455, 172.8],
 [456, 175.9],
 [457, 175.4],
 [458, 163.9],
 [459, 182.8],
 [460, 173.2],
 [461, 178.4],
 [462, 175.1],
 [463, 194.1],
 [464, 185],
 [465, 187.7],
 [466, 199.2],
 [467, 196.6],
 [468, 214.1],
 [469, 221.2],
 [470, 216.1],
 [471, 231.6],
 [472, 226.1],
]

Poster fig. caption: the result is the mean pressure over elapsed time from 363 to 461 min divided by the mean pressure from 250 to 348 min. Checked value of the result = 1.47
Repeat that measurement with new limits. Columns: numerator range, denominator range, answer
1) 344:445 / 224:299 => 1.52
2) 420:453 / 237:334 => 1.49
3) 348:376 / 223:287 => 1.39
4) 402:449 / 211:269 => 1.56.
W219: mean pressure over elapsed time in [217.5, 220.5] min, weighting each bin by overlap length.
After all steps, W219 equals 143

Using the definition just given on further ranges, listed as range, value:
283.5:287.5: 141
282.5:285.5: 137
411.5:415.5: 195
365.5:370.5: 178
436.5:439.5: 184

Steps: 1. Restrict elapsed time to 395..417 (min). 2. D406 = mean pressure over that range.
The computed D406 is 199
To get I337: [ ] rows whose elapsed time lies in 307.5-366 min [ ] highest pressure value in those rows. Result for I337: 197.4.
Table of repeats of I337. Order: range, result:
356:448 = 228.5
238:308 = 149.9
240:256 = 125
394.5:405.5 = 216.2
